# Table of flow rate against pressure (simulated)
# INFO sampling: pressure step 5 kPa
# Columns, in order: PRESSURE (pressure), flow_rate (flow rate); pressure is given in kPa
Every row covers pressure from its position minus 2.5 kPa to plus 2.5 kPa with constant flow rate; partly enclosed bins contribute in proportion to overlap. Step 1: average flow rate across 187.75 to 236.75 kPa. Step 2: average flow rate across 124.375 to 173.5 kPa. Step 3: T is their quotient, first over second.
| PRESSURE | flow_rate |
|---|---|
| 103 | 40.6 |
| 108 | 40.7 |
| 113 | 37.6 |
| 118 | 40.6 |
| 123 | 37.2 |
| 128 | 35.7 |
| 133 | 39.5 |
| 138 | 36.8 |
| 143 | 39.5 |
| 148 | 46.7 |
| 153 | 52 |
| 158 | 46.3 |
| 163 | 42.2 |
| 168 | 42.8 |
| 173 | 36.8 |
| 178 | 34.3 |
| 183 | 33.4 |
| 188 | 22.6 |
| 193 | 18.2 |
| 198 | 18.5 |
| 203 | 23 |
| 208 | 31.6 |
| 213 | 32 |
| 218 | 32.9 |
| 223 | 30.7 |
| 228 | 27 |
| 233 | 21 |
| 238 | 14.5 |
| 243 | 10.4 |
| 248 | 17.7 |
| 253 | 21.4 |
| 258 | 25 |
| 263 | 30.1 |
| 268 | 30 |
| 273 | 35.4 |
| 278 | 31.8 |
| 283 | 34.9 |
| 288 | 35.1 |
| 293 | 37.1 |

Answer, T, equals 0.61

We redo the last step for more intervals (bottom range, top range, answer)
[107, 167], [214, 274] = 0.60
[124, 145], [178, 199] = 0.66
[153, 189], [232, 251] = 0.41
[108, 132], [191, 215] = 0.65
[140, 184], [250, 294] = 0.74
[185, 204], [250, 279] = 1.38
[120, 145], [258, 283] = 0.83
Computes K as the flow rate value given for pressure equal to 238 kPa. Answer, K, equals 14.5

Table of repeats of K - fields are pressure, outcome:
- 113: 37.6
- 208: 31.6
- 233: 21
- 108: 40.7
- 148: 46.7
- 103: 40.6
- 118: 40.6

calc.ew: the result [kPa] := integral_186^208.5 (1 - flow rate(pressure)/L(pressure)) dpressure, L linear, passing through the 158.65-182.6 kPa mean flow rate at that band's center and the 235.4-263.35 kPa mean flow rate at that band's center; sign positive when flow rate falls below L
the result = 7.0 kPa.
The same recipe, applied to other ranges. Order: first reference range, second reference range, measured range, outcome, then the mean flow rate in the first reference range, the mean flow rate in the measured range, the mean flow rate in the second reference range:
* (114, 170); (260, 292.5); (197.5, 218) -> 5.2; 41.6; 27.8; 33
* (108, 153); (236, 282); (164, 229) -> 4.4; 40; 29.9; 24.5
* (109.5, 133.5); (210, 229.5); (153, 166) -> -3.8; 38.1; 45.7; 30.9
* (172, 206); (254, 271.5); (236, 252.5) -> 7.5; 26.3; 15.1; 28.2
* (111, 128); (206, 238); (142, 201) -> -4.5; 38.1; 35.9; 28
